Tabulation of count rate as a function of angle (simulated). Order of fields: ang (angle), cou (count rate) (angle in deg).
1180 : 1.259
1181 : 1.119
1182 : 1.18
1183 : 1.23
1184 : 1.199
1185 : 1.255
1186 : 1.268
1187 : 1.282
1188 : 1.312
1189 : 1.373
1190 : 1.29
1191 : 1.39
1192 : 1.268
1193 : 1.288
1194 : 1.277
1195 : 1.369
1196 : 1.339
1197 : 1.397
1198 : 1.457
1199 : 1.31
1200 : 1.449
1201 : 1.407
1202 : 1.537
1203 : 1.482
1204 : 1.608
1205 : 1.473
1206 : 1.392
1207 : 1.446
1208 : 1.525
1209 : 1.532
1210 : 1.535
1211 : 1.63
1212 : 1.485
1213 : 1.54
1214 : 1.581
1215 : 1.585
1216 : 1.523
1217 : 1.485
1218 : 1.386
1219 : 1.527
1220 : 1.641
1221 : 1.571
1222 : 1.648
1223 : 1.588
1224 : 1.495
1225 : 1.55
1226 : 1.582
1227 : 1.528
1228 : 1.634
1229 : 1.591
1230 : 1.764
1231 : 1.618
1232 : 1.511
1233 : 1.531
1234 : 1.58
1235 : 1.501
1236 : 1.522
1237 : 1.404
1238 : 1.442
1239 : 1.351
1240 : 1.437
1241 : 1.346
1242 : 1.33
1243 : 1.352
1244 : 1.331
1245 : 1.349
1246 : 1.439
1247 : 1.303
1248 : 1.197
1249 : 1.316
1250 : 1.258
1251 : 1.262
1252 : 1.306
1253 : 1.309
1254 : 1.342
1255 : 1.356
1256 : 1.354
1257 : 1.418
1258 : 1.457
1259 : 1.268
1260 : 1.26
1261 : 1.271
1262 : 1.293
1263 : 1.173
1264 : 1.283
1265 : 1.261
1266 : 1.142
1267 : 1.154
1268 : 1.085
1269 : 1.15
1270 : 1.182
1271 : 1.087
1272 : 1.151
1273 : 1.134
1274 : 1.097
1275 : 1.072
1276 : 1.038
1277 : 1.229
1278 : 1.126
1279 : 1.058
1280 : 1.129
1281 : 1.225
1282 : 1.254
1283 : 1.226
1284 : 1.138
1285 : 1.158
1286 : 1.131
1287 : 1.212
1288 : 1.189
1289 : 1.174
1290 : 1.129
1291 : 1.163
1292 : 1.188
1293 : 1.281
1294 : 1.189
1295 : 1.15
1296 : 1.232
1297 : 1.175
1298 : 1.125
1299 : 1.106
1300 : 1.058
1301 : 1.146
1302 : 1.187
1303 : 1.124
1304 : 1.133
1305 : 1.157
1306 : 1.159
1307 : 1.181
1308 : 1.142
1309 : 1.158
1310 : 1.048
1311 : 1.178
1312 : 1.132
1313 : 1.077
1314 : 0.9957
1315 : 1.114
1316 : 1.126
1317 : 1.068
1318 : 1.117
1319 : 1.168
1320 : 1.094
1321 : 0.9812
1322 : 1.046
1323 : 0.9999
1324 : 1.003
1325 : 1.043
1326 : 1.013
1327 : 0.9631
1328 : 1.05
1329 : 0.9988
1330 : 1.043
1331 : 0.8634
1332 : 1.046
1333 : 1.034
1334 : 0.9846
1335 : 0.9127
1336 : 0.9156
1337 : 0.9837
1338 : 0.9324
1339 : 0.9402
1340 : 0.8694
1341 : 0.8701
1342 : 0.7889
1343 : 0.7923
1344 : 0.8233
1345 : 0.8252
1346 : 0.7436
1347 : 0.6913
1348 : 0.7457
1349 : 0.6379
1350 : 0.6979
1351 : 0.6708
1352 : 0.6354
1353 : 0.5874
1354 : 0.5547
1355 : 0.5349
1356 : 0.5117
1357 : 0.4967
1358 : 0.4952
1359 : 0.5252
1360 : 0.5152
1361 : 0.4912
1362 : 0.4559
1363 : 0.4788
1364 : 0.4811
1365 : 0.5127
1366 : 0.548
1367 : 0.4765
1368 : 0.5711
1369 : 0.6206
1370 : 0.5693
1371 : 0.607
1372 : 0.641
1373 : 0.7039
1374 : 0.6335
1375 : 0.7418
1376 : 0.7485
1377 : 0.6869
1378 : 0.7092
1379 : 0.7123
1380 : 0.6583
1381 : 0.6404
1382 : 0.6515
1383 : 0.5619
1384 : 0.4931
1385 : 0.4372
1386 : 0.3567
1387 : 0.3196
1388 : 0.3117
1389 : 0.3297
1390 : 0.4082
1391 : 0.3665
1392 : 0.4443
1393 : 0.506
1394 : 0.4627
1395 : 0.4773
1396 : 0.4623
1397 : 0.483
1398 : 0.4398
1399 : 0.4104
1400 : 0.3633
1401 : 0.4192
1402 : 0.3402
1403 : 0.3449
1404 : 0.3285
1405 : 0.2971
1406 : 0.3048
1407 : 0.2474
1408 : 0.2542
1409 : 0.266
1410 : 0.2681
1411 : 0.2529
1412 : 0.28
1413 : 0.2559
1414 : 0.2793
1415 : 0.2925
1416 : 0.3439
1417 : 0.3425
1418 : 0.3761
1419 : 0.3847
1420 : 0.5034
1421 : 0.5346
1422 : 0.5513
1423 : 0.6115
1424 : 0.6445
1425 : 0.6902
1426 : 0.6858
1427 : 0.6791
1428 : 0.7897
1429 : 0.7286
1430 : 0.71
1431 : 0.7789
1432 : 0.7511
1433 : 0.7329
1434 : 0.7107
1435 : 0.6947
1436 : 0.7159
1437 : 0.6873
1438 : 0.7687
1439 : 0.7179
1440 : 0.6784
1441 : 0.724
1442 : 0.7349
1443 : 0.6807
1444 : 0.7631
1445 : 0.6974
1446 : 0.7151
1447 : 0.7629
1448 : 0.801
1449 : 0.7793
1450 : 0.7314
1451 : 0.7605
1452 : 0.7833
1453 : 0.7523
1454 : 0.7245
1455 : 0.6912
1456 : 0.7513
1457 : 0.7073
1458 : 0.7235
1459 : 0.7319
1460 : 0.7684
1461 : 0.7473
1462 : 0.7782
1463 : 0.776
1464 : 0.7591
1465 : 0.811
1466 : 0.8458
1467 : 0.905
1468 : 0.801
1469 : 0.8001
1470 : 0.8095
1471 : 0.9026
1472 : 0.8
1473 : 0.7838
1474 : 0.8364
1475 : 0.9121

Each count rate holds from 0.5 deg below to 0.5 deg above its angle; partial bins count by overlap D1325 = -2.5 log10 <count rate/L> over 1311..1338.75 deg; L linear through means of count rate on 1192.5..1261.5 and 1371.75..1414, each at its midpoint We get -0.20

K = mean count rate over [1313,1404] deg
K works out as 0.695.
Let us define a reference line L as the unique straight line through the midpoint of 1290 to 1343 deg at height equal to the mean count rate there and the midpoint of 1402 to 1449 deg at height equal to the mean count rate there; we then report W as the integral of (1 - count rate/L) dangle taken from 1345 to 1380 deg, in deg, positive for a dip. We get 9.9 deg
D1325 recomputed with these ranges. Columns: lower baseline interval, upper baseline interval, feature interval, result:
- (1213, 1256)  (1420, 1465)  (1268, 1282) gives 0.16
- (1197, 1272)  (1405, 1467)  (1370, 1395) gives 0.47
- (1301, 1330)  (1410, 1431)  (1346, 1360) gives 0.41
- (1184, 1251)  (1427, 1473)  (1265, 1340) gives 0.09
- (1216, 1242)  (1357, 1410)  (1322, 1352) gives -0.11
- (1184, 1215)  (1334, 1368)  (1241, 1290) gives -0.13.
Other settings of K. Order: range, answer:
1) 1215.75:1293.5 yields 1.33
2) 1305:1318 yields 1.12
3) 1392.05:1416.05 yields 0.351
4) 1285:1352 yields 1.03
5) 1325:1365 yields 0.759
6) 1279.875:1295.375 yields 1.19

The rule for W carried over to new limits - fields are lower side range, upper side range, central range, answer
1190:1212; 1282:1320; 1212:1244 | -3.8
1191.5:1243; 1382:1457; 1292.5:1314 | -1.2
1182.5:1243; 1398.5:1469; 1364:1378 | 3.8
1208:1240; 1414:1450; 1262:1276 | 2.0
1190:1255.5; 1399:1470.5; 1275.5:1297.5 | 0.5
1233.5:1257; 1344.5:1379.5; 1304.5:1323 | -3.7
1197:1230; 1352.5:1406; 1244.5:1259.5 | -0.5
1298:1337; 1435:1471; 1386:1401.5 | 8.3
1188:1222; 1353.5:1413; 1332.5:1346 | -3.2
